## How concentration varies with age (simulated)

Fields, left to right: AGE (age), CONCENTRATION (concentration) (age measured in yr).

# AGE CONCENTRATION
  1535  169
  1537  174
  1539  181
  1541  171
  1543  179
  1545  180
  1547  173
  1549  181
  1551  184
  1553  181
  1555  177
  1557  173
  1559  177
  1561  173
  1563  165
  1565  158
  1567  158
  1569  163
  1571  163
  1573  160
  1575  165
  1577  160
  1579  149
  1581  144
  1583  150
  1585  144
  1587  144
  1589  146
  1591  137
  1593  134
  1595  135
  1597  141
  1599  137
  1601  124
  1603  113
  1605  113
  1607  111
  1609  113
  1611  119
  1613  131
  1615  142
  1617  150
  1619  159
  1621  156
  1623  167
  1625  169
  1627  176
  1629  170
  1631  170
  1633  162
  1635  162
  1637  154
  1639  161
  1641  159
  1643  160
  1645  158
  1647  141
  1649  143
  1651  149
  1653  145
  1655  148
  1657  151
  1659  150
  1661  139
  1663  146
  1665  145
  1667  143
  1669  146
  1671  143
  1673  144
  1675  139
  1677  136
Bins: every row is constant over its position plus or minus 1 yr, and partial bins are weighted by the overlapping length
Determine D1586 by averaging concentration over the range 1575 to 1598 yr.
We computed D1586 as 145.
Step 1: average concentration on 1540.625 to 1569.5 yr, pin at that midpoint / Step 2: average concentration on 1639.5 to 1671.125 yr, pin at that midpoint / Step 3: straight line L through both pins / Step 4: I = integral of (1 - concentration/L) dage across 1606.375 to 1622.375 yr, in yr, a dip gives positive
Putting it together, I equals 2.2 yr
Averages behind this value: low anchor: 173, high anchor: 148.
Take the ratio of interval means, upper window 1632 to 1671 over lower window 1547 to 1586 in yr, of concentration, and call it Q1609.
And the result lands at 0.9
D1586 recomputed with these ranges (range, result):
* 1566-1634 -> 146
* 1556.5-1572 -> 166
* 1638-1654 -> 152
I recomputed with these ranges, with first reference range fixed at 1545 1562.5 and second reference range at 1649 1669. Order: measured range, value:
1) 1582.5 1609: 5.3 yr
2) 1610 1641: -0.2 yr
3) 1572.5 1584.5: 1.1 yr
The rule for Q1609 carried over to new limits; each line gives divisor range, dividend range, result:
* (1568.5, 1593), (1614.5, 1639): 1.07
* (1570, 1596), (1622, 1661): 1.06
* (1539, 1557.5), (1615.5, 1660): 0.88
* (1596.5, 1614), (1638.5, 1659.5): 1.24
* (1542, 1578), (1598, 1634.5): 0.84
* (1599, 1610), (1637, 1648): 1.33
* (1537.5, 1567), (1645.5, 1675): 0.83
